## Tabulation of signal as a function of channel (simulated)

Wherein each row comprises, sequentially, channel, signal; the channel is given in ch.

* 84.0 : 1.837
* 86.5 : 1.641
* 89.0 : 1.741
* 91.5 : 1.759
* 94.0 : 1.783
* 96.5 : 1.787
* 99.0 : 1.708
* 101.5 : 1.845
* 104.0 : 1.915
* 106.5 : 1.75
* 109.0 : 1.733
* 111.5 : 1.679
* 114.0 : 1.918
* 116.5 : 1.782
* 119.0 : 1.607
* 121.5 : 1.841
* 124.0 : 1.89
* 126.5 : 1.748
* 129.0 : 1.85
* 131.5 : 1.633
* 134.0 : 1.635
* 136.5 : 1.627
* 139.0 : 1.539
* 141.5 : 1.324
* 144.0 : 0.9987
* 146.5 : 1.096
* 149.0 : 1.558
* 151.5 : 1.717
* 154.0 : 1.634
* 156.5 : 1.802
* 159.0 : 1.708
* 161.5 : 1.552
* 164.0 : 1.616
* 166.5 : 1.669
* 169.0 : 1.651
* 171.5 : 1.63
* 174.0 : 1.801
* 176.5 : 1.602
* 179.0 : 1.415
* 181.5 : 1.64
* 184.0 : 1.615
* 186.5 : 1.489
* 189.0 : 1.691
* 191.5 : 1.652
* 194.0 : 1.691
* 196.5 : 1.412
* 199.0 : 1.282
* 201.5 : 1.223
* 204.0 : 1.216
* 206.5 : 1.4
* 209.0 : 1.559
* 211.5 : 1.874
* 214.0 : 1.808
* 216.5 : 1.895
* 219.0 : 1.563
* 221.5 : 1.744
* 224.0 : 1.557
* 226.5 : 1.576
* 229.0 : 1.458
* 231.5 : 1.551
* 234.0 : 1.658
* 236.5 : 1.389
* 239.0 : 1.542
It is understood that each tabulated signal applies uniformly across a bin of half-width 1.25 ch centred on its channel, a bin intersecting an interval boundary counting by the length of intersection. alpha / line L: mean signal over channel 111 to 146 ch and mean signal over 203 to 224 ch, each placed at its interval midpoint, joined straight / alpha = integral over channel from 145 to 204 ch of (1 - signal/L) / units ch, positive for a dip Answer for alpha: 2.6 ch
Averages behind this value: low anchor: 1.64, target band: 1.56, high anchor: 1.63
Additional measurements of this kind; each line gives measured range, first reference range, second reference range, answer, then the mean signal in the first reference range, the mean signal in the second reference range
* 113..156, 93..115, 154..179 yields 2.8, 1.79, 1.66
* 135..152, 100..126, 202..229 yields 3.3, 1.79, 1.6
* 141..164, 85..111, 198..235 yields 2.3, 1.76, 1.56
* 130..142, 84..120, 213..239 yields 1.1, 1.76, 1.61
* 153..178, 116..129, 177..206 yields -1.1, 1.78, 1.49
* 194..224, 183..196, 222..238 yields 0.5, 1.62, 1.54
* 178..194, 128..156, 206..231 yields 0.0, 1.51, 1.65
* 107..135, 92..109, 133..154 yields -2.3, 1.79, 1.45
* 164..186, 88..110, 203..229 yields 0.7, 1.78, 1.62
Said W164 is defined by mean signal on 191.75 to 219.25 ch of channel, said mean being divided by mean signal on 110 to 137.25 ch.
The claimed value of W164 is 0.9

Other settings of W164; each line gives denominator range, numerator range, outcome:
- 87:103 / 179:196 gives 0.91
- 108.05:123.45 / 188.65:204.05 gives 0.82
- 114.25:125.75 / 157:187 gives 0.91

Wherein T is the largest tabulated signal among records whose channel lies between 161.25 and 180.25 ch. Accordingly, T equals 1.801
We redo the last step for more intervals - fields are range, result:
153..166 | 1.802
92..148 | 1.918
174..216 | 1.874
